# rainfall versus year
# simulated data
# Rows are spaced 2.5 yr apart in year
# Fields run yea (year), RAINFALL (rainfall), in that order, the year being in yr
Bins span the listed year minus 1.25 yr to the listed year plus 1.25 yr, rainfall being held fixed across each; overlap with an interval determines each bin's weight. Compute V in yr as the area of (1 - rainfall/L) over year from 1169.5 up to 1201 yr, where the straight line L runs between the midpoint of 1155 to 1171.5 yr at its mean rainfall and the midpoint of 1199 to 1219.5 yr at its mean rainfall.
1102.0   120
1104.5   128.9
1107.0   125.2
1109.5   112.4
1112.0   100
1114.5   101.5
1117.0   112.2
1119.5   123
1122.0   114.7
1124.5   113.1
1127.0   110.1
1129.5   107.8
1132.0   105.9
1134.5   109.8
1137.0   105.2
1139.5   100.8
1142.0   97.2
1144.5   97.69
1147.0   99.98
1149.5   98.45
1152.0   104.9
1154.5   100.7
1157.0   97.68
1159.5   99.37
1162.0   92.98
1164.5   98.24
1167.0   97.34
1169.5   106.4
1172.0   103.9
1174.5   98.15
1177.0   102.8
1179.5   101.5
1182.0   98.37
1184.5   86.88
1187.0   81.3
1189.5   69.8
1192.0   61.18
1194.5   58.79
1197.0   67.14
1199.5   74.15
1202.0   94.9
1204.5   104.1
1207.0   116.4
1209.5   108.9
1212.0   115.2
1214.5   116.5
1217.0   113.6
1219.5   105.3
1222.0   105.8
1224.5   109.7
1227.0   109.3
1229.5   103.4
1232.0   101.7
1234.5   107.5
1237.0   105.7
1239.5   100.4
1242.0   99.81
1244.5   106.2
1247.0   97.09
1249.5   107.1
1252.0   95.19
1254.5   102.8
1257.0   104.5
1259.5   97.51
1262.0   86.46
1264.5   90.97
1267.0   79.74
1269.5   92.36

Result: 5.4 yr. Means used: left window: 99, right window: 107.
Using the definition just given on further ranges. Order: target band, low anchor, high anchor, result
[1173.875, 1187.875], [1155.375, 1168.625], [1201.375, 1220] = 0.99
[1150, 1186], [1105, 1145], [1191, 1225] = 1.23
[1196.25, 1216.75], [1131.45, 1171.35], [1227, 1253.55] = 0.17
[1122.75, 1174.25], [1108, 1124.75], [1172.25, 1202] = -2.21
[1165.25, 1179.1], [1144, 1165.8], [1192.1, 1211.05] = -0.99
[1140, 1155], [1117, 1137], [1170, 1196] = 0.38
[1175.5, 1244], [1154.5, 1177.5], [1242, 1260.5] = 2.33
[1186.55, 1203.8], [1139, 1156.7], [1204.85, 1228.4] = 5.52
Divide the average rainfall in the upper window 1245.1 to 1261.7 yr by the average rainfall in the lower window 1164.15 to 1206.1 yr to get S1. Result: 1.1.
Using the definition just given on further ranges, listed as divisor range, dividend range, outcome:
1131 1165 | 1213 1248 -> 1.05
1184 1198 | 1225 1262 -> 1.46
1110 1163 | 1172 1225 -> 0.91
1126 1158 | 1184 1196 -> 0.69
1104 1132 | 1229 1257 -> 0.91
